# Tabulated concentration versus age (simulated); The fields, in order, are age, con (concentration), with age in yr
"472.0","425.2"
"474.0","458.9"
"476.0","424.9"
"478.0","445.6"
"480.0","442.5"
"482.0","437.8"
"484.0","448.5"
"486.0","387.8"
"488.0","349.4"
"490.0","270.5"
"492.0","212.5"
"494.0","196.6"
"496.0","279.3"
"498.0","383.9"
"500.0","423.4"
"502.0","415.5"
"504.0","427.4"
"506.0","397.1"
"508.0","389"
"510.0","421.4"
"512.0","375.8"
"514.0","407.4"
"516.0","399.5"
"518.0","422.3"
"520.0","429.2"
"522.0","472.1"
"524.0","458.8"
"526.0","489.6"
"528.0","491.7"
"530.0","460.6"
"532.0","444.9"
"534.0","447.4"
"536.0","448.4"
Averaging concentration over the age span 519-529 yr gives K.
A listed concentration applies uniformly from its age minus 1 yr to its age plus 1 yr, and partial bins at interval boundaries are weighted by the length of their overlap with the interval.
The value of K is 468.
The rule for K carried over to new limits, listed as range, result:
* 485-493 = 305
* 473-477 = 442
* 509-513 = 399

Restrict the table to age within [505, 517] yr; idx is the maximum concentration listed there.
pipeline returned 421.4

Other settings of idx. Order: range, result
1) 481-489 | 448.5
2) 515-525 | 472.1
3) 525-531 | 491.7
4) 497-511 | 427.4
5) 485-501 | 423.4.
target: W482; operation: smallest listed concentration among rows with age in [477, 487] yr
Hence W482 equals 387.8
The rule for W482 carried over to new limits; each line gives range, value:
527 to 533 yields 444.9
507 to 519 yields 375.8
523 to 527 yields 458.8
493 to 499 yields 196.6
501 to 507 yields 397.1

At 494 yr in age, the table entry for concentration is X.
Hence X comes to 196.6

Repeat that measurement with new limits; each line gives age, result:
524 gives 458.8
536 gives 448.4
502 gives 415.5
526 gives 489.6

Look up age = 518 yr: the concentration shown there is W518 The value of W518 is 422.3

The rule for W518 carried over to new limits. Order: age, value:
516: 399.5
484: 448.5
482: 437.8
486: 387.8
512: 375.8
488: 349.4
